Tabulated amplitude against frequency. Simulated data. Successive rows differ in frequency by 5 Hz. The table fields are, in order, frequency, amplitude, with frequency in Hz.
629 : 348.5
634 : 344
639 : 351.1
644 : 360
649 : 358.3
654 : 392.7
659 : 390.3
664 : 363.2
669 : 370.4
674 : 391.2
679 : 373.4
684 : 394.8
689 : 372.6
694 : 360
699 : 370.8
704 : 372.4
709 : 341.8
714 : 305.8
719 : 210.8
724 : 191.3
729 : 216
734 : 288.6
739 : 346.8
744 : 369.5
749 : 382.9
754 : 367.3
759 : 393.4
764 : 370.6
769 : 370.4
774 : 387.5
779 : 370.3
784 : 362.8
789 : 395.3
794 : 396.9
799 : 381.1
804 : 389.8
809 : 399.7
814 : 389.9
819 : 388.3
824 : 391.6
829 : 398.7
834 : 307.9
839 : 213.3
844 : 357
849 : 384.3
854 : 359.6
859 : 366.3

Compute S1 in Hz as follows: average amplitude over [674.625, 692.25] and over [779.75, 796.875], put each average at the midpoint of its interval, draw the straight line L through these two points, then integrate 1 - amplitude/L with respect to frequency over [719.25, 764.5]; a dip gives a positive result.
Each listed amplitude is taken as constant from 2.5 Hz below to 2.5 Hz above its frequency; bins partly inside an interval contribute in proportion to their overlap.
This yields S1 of 7.7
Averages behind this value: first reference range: 381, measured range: 317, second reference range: 383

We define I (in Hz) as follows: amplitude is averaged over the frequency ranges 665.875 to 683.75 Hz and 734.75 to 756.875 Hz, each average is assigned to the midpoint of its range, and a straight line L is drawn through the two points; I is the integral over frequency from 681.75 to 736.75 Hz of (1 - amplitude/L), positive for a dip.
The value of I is 8.93 Hz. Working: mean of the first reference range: 380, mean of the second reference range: 361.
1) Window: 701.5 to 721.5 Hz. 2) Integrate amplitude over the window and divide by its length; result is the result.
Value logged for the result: 308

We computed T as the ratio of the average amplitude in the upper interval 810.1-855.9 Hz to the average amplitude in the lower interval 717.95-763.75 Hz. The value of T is 1.13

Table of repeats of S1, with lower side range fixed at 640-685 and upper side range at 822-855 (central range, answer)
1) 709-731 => 7.31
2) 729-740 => 2.18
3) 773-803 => -2.55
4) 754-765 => -0.69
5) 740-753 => -0.42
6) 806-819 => -1.69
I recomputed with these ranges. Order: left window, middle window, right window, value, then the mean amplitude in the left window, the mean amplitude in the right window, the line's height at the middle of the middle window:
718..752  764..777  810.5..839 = -2.4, 291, 362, 319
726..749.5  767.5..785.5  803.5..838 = -1.7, 313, 373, 341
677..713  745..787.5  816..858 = -2.0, 367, 351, 359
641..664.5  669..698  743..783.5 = -0.3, 373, 376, 374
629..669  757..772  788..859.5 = -0.5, 365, 367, 367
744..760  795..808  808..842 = -1.0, 378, 354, 362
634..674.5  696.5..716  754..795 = 1.3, 369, 379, 374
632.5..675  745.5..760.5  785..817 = 0.2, 369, 391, 384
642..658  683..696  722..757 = -1.1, 373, 312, 346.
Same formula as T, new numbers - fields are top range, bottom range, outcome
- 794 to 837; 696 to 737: 1.32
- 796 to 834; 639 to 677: 1.03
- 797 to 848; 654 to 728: 1.06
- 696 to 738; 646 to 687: 0.77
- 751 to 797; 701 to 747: 1.28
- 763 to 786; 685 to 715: 1.04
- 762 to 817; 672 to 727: 1.15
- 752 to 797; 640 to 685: 1.01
